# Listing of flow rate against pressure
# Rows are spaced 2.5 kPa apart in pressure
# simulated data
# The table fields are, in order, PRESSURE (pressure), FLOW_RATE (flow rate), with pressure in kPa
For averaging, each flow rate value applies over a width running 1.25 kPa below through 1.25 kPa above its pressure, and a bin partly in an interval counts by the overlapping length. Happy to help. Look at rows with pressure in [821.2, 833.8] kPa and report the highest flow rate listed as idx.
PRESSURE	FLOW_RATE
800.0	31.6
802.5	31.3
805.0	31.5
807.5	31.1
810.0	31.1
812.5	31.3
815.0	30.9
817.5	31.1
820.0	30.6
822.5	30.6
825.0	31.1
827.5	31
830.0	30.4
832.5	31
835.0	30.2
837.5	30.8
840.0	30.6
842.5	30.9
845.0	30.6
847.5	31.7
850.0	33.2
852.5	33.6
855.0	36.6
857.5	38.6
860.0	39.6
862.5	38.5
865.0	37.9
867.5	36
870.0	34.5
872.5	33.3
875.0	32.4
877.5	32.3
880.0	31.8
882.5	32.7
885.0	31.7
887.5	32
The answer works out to 31.1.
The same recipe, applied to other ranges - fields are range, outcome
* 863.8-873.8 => 37.9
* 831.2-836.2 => 31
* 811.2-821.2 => 31.3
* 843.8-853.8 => 33.6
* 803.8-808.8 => 31.5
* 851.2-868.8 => 39.6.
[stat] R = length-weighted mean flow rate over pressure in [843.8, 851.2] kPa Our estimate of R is 31.8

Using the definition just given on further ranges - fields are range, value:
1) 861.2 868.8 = 37.5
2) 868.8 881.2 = 32.9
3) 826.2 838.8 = 30.7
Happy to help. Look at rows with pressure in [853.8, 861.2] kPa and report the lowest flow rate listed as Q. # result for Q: 36.6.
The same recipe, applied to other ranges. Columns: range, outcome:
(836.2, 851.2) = 30.6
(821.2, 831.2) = 30.4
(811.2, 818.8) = 30.9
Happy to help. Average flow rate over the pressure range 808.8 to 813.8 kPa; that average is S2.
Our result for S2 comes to 31.2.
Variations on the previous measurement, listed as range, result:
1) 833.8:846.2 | 30.6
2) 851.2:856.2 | 35.1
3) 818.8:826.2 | 30.8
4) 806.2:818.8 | 31.1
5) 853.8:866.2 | 38.2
